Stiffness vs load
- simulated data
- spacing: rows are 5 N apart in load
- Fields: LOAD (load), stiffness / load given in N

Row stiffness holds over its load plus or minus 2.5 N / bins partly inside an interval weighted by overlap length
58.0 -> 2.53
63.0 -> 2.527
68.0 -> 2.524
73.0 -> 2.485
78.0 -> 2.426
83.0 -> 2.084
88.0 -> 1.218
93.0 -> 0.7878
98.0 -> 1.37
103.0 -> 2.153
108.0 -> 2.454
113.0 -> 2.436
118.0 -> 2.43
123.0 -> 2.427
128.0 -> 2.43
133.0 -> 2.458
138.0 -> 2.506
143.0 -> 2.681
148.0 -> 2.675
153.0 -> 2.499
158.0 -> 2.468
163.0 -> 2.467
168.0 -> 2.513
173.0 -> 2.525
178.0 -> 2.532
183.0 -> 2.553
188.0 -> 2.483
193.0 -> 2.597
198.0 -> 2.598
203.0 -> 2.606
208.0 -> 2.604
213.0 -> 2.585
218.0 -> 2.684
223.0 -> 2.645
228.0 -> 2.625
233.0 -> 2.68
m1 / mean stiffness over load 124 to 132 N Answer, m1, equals 2.43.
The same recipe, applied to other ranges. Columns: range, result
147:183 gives 2.52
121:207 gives 2.53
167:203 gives 2.55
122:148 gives 2.52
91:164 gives 2.29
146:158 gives 2.56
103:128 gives 2.41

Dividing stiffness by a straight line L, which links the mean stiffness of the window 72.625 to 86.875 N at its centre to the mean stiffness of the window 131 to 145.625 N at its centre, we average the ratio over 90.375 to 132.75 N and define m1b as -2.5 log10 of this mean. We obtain 0.16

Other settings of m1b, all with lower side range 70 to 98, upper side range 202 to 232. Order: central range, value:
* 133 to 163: -0.17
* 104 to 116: -0.23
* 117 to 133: -0.19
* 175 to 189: -0.05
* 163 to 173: -0.09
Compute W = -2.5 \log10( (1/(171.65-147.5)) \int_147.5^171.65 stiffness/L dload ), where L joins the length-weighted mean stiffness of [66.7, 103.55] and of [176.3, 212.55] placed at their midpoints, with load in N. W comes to -0.08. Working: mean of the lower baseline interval 1.85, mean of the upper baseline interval 2.57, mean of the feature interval 2.51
